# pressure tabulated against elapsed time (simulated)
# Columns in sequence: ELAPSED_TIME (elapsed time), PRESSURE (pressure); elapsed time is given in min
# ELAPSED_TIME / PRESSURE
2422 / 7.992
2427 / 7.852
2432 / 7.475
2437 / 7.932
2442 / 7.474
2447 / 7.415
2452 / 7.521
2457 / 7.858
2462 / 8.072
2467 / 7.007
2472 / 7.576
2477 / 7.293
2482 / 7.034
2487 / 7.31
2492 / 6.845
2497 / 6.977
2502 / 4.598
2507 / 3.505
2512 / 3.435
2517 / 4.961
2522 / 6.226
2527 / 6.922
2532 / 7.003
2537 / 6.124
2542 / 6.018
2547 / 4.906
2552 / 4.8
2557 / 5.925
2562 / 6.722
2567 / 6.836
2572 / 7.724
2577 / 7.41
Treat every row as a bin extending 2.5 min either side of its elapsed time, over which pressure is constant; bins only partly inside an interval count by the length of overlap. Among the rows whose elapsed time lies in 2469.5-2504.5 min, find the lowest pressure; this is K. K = 4.598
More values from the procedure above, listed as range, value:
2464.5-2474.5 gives 7.007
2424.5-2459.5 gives 7.415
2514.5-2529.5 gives 4.961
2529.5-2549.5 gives 4.906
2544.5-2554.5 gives 4.8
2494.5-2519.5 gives 3.435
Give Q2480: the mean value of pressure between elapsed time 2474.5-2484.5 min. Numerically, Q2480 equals 7.16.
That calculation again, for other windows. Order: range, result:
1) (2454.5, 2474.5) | 7.63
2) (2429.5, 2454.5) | 7.56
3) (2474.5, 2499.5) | 7.09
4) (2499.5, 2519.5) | 4.12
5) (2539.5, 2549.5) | 5.46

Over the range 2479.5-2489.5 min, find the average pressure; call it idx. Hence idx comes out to 7.17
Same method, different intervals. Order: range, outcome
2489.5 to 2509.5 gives 5.48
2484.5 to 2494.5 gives 7.08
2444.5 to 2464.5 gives 7.72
